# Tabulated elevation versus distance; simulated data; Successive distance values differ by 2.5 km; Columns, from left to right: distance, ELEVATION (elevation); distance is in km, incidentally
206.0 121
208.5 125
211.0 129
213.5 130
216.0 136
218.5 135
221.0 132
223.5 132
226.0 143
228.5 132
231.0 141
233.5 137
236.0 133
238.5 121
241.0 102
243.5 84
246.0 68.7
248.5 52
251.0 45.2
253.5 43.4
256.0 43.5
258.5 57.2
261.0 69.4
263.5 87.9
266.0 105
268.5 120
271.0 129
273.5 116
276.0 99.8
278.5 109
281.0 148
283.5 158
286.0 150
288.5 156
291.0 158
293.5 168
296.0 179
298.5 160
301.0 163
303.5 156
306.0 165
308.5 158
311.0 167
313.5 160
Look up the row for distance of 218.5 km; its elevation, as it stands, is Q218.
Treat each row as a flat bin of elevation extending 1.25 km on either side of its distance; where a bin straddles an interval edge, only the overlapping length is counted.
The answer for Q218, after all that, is 135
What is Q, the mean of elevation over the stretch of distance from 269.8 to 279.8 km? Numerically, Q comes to 114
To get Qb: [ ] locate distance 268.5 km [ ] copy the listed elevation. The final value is 120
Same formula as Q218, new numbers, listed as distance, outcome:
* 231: 141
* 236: 133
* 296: 179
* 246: 68.7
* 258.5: 57.2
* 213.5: 130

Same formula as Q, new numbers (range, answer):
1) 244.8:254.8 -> 52.2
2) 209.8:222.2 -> 132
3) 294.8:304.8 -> 164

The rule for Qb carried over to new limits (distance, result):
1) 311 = 167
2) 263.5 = 87.9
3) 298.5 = 160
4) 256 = 43.5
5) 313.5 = 160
